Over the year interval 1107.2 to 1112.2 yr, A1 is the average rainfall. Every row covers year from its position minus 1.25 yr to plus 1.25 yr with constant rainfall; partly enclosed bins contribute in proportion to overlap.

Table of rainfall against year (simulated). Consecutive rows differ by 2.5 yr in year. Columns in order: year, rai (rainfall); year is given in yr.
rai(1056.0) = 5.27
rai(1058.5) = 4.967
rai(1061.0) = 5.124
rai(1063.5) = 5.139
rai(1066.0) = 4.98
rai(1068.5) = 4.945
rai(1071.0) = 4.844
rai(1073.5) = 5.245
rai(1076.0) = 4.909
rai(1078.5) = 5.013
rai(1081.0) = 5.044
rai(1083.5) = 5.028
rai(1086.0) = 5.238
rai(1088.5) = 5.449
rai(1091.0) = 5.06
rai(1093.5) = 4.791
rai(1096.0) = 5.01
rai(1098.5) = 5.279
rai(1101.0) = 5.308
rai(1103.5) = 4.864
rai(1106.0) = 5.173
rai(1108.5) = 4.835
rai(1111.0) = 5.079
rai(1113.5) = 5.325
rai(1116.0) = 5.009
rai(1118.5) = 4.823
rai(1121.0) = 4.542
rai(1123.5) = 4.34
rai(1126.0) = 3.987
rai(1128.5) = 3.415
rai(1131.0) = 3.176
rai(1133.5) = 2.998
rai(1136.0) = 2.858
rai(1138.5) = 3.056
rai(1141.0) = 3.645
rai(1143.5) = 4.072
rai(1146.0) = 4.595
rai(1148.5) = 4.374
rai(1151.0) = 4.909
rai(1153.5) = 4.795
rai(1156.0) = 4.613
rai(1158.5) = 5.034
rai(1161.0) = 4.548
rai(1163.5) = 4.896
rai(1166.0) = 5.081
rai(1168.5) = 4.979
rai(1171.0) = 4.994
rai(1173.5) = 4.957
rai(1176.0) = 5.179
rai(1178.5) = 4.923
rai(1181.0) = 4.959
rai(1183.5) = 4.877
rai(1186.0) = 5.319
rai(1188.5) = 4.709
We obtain 4.96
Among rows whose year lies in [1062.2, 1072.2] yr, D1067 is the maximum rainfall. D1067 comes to 5.139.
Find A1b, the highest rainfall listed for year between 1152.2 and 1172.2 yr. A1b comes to 5.081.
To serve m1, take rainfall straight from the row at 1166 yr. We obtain 5.081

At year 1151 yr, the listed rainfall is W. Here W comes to 4.909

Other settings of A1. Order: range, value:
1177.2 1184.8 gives 4.92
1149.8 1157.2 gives 4.77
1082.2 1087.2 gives 5.13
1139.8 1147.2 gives 4.1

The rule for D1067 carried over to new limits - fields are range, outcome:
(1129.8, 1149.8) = 4.595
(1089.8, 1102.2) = 5.308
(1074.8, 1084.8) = 5.044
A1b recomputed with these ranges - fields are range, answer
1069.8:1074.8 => 5.245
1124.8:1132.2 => 3.987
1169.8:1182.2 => 5.179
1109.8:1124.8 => 5.325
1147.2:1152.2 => 4.909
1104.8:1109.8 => 5.173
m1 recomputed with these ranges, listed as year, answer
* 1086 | 5.238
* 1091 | 5.06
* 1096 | 5.01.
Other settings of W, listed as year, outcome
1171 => 4.994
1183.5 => 4.877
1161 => 4.548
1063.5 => 5.139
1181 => 4.959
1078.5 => 5.013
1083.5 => 5.028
